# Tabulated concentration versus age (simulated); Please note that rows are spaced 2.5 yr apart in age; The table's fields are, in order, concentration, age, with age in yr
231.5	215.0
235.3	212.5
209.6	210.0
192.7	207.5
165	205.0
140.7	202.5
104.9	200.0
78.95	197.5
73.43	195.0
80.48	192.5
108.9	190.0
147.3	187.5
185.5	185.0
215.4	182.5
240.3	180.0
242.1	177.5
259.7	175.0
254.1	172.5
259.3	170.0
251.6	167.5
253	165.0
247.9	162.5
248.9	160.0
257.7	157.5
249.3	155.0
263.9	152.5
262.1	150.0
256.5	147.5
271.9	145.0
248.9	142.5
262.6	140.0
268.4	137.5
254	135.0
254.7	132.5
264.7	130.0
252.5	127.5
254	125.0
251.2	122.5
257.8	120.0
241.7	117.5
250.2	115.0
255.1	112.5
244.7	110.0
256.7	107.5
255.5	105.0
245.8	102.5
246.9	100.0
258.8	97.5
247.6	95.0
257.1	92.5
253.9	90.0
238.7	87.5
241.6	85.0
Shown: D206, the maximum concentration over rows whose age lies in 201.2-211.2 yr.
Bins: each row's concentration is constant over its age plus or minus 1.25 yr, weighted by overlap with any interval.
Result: 209.6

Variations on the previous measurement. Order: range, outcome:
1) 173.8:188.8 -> 259.7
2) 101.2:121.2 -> 257.8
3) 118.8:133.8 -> 264.7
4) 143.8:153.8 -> 271.9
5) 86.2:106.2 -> 258.8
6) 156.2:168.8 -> 257.7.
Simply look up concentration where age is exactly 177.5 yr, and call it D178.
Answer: 242.1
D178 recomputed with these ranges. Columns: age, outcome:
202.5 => 140.7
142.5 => 248.9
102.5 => 245.8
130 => 264.7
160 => 248.9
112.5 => 255.1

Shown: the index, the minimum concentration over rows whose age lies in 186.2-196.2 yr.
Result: 73.43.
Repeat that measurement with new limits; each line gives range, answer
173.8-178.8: 242.1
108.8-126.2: 241.7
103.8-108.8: 255.5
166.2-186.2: 185.5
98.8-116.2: 244.7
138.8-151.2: 248.9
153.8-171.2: 247.9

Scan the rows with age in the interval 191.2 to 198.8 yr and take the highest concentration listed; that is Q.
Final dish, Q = 80.48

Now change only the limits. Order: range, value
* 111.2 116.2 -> 255.1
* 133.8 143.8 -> 268.4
